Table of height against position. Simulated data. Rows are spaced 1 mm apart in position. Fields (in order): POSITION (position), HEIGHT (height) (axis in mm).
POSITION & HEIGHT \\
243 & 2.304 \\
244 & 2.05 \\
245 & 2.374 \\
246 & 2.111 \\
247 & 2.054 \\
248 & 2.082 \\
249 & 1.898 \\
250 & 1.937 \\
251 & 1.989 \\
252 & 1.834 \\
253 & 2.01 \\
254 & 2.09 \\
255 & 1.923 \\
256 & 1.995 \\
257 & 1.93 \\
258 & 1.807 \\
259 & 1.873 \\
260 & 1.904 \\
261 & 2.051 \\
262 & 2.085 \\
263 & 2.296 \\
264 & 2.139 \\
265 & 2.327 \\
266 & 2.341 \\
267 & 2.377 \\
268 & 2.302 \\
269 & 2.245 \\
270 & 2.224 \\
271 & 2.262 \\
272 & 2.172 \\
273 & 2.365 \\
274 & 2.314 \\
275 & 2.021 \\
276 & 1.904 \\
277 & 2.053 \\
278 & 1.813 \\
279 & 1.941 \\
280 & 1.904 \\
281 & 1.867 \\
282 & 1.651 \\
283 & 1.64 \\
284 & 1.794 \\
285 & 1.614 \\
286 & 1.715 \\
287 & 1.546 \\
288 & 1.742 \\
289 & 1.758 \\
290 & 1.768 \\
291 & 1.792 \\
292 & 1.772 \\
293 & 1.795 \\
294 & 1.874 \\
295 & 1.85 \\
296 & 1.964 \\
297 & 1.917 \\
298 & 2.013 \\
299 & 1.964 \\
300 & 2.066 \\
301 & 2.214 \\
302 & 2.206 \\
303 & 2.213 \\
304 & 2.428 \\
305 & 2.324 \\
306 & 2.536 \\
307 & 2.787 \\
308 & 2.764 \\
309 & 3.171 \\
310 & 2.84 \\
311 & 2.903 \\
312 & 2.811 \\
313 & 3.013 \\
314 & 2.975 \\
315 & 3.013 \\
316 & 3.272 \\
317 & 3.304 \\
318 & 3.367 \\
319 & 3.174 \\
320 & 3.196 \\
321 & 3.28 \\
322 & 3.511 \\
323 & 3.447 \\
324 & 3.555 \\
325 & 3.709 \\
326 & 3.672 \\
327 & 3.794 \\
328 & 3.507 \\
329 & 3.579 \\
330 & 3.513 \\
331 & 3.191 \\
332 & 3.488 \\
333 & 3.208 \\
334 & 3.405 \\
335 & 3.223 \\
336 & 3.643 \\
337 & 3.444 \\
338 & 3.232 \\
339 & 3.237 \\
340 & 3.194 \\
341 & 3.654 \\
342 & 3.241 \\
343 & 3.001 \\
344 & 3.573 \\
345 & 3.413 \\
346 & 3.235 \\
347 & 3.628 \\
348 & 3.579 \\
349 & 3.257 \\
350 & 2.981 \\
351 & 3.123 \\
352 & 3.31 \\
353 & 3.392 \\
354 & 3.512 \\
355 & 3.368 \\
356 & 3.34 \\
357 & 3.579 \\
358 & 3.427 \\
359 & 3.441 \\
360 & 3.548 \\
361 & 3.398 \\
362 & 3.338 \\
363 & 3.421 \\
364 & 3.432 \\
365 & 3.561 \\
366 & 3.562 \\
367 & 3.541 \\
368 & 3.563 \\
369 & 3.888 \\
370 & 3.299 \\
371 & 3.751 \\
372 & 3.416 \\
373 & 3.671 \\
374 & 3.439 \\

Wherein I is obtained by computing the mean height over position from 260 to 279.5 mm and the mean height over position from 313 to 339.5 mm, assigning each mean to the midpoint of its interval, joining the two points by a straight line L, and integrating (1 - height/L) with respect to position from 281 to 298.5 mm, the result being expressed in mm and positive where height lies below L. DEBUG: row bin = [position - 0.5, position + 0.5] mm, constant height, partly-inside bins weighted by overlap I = 5.5 mm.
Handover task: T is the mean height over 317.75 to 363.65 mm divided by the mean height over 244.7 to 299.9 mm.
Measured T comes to 1.7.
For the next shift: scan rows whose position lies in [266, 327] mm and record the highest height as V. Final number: 3.794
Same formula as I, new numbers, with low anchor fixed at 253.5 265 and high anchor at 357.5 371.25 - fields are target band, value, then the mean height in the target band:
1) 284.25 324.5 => 3.1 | 2.48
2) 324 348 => -2.6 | 3.43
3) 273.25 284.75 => 2.0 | 1.9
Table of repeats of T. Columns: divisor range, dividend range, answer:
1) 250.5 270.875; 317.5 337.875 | 1.65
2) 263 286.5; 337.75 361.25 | 1.64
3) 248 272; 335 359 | 1.61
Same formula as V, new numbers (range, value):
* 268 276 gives 2.365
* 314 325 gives 3.709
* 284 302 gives 2.214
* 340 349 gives 3.654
